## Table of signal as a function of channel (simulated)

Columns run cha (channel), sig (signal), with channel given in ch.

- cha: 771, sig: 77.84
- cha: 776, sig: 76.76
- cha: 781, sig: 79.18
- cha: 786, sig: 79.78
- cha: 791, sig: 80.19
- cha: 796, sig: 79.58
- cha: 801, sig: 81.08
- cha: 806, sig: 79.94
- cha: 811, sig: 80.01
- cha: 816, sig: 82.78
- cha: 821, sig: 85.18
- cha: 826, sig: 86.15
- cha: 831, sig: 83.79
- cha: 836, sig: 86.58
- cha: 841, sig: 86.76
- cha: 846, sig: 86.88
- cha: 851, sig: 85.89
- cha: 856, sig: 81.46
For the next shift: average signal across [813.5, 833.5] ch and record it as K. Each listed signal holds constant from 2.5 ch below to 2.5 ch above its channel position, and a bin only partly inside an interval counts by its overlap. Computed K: 84.5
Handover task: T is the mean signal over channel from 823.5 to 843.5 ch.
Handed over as 85.8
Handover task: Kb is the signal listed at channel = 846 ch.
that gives 86.88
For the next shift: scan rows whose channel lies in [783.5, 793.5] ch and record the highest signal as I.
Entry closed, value 80.19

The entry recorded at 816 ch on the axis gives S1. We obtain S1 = 82.78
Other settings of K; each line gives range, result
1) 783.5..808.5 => 80.1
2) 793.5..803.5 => 80.3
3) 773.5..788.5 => 78.6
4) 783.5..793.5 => 80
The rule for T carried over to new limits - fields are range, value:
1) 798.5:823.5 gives 81.8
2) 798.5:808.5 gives 80.5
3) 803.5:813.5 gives 80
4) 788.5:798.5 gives 79.9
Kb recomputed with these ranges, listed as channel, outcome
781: 79.18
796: 79.58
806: 79.94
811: 80.01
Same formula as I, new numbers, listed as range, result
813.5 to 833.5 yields 86.15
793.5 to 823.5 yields 85.18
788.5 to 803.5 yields 81.08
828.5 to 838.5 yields 86.58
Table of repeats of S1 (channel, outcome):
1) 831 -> 83.79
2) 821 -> 85.18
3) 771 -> 77.84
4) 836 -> 86.58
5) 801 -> 81.08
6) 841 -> 86.76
